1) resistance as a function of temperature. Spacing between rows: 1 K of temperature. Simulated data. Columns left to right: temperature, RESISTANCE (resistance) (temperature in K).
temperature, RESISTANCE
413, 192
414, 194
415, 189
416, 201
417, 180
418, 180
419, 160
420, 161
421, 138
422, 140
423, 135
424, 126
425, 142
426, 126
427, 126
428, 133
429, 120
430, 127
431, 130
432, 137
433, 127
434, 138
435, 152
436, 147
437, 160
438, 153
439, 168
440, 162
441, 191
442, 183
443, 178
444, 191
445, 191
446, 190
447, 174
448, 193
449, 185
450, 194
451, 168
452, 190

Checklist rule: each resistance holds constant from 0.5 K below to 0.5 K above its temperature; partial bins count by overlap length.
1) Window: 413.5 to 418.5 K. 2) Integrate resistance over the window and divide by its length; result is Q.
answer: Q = 189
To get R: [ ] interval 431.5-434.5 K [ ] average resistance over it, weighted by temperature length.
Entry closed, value 134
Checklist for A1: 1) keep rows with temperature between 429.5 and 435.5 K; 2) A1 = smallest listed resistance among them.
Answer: 127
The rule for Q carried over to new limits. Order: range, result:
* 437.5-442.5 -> 171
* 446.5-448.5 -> 184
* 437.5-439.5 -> 160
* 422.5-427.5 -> 131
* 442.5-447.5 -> 185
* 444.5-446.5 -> 190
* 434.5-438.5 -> 153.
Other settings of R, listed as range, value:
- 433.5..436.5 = 146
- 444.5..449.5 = 187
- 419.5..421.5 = 150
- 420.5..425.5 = 136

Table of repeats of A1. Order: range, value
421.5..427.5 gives 126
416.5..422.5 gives 138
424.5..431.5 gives 120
